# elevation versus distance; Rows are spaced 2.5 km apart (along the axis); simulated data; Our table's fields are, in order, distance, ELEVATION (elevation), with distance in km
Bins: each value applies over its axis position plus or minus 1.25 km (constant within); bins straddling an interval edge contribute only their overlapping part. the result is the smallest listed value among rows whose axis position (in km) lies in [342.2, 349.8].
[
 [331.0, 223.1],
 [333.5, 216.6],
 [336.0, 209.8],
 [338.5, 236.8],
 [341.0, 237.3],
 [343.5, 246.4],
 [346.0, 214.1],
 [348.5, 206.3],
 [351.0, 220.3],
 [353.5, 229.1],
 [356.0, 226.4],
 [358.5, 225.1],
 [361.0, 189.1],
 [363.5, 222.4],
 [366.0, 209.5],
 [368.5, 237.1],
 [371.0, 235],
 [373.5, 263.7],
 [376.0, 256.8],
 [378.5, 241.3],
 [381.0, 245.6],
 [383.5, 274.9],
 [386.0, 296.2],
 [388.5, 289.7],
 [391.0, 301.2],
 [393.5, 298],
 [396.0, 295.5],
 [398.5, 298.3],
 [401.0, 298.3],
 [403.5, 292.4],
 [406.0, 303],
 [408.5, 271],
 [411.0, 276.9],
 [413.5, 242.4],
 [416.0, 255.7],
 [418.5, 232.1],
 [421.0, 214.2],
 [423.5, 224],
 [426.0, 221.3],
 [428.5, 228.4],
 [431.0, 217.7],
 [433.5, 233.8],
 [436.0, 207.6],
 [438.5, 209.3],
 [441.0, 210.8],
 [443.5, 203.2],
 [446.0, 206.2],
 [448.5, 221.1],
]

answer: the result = 206.3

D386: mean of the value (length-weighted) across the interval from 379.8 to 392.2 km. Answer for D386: 282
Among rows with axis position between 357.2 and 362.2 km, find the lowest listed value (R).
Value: 189.1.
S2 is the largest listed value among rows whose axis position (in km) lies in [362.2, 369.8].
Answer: 237.1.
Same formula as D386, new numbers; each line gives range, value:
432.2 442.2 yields 215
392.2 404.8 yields 297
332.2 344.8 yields 229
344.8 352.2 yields 214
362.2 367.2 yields 216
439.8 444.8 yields 207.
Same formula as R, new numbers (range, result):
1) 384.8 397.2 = 289.7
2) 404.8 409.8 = 271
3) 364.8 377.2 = 209.5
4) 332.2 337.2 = 209.8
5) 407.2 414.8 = 242.4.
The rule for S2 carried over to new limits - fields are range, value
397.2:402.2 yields 298.3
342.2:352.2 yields 246.4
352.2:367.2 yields 229.1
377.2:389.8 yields 296.2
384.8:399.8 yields 301.2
